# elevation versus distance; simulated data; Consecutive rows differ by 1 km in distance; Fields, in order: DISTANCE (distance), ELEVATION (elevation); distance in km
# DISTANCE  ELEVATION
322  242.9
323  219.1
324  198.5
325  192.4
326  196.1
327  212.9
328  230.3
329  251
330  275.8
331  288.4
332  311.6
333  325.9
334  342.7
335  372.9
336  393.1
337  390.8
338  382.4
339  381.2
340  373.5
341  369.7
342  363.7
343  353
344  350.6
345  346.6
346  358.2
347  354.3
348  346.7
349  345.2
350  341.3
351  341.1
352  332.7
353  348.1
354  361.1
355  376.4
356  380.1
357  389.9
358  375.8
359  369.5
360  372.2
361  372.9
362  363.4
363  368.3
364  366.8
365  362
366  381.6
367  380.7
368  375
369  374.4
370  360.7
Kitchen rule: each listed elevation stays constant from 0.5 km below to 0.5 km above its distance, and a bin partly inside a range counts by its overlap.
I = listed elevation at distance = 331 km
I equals 288.4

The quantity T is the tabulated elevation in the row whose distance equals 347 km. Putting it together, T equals 354.3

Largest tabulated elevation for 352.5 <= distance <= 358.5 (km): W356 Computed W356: 389.9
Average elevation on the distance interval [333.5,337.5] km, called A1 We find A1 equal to 375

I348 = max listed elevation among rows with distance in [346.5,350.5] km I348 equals 354.3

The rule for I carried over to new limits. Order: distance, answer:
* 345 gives 346.6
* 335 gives 372.9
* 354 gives 361.1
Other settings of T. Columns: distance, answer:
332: 311.6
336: 393.1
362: 363.4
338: 382.4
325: 192.4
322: 242.9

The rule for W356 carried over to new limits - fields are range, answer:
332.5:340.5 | 393.1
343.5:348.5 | 358.2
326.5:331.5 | 288.4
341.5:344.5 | 363.7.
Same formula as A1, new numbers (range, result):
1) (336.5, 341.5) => 380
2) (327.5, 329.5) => 241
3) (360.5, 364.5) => 368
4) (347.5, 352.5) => 341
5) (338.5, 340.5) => 377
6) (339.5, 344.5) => 362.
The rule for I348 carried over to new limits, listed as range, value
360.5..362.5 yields 372.9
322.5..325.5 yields 219.1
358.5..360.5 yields 372.2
